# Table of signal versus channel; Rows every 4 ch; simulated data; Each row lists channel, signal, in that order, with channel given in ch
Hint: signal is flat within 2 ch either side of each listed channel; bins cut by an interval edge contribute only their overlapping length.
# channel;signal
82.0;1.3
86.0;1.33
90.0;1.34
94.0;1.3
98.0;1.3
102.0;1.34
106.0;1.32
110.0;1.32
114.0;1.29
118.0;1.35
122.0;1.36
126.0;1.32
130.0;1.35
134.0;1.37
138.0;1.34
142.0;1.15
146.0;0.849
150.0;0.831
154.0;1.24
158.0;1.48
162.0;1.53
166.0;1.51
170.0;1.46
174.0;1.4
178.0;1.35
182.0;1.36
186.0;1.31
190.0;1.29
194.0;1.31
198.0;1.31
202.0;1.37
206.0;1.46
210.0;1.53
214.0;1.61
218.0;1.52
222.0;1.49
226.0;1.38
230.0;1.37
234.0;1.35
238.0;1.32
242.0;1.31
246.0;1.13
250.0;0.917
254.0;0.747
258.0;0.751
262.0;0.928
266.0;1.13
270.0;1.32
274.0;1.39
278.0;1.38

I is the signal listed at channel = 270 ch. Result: 1.32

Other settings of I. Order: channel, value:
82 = 1.3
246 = 1.13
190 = 1.29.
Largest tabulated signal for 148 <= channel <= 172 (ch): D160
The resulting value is 1.53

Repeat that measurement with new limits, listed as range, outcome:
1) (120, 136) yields 1.37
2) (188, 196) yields 1.31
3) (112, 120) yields 1.35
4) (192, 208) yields 1.46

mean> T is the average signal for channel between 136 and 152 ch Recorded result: 1.04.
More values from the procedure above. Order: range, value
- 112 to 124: 1.33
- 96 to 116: 1.31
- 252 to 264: 0.809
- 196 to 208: 1.38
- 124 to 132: 1.33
